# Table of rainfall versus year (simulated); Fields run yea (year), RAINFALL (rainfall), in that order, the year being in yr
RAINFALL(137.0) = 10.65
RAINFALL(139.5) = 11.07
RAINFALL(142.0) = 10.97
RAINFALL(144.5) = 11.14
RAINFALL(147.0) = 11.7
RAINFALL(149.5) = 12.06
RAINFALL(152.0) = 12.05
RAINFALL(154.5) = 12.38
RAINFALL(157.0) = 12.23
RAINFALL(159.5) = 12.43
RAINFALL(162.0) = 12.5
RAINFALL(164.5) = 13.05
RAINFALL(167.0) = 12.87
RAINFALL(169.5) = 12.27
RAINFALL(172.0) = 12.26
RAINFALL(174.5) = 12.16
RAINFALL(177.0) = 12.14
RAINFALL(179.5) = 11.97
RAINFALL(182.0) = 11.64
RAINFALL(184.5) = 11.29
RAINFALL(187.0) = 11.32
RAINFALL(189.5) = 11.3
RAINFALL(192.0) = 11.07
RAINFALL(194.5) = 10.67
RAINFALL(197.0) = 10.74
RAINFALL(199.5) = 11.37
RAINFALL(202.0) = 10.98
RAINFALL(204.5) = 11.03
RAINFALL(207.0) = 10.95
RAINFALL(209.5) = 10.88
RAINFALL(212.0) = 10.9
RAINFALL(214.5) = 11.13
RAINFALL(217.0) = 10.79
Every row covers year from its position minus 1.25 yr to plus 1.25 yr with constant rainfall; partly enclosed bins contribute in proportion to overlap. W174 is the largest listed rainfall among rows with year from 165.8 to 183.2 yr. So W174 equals 12.87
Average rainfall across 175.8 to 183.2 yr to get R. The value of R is 11.9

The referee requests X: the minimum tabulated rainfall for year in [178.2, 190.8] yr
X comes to 11.29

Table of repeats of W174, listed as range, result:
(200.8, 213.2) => 11.03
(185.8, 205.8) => 11.37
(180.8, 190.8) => 11.64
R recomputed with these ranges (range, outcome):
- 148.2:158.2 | 12.2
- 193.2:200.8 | 10.9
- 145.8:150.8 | 11.9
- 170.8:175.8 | 12.2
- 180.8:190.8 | 11.4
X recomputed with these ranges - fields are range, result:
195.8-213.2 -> 10.74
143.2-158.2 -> 11.14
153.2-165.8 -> 12.23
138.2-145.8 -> 10.97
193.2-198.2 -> 10.67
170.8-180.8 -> 11.97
